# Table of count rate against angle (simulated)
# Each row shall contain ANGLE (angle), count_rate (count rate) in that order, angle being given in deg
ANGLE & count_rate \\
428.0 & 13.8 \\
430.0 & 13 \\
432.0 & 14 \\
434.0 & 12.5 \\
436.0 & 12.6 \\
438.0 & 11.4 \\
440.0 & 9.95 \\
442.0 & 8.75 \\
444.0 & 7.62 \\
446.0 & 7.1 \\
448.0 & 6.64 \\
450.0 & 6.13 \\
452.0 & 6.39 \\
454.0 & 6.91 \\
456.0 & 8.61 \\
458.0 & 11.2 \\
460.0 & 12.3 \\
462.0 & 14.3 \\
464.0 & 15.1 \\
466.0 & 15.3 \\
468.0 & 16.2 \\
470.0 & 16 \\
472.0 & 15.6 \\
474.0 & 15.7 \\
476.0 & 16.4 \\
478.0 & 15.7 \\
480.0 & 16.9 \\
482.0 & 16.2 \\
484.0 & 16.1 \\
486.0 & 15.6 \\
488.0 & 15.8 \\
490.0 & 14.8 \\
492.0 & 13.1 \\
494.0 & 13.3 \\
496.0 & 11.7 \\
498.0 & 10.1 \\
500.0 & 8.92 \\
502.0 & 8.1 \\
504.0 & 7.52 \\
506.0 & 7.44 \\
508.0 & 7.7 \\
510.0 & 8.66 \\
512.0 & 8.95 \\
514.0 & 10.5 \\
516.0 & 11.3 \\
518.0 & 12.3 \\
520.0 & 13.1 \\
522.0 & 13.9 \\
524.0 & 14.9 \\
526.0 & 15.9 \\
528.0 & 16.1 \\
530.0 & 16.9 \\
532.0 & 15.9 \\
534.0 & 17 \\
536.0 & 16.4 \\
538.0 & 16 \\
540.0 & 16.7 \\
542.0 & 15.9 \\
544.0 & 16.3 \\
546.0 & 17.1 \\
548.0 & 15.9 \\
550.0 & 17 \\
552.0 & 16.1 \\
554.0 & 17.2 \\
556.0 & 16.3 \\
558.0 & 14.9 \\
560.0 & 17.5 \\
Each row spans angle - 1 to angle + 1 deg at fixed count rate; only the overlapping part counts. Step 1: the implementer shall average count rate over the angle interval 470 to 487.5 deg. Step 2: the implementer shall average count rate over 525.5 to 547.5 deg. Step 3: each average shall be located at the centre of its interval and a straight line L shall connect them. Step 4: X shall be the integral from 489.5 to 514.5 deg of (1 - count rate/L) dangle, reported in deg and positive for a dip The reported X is 9.6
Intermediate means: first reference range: 16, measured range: 9.96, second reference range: 16.4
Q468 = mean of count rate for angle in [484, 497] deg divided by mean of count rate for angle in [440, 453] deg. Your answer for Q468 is 1.94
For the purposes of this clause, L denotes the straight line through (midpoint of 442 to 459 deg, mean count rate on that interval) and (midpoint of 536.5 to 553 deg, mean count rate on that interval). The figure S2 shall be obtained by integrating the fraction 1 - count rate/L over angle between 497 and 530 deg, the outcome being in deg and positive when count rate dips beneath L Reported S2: 6.0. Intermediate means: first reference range 7.64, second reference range 16.4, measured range 11.1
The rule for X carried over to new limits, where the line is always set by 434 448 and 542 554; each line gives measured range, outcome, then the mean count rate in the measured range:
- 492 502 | 1.70 deg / 10.9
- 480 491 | -2.98 deg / 15.8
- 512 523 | 1.98 deg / 11.9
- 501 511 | 4.28 deg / 7.88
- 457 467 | -2.46 deg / 13.6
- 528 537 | -0.59 deg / 16.5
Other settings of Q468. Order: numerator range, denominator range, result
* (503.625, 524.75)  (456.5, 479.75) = 0.72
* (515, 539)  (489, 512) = 1.49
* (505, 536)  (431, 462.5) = 1.32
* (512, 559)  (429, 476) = 1.32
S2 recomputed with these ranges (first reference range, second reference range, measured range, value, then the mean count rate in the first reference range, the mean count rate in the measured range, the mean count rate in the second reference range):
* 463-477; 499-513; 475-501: -4.70 deg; 15.8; 14.2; 8.18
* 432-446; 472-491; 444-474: 4.54 deg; 10.5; 11.3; 15.9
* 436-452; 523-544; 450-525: -3.63 deg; 8.39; 12.4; 16.2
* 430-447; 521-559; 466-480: -3.87 deg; 10.6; 16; 16.1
